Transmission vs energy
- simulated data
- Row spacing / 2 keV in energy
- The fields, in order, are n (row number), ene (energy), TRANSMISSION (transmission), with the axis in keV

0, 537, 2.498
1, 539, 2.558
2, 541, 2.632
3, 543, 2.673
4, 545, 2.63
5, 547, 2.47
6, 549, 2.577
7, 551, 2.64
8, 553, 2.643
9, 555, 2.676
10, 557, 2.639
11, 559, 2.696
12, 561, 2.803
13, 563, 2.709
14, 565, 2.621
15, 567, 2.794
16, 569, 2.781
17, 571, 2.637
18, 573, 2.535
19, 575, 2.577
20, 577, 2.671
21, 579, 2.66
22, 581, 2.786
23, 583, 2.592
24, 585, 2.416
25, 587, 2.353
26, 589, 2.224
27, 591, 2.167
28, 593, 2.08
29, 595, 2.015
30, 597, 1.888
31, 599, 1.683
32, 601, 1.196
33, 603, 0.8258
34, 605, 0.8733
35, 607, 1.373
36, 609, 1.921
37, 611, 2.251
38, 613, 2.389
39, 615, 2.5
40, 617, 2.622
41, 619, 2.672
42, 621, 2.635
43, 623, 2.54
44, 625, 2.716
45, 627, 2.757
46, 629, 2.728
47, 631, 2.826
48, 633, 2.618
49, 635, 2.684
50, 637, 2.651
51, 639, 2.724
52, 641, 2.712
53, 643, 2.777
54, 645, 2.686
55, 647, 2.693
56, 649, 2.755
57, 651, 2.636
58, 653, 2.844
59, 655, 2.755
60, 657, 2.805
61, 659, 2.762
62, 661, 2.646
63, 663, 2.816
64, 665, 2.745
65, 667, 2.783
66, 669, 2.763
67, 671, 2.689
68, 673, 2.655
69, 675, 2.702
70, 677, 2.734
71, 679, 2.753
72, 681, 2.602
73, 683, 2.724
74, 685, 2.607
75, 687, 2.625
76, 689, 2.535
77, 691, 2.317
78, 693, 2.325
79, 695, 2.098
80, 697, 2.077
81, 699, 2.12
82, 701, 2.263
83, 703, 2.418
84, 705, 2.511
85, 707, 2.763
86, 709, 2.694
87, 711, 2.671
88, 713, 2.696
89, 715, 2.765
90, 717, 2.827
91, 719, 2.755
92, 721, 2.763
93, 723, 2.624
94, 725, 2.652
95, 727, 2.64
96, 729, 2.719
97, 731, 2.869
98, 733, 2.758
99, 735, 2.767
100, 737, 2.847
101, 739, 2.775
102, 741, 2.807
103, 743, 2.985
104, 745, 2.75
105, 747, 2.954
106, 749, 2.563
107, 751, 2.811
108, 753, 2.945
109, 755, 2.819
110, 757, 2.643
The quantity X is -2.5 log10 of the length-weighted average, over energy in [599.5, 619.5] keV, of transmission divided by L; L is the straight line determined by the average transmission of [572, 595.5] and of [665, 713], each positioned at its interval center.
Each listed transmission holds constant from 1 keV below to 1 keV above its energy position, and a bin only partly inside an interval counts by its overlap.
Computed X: 0.32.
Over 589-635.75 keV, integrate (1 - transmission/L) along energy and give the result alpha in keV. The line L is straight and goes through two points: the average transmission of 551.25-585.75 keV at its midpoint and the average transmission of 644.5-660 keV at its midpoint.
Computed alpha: 9.3 keV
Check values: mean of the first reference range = 2.66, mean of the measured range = 2.17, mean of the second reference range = 2.74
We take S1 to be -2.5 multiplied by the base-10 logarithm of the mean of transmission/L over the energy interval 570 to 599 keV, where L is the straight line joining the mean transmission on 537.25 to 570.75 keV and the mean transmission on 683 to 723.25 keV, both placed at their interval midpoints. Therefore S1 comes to 0.11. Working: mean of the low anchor 2.65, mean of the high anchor 2.53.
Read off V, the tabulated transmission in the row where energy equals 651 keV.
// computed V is 2.636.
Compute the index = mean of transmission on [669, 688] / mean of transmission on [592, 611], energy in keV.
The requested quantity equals 1.70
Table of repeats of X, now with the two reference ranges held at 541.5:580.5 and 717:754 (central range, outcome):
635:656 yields 0.00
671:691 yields 0.04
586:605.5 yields 0.46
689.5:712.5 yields 0.15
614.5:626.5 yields 0.03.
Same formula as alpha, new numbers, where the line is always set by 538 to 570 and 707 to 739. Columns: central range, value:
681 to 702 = 2.6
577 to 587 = 0.3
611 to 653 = 0.6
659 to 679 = -0.1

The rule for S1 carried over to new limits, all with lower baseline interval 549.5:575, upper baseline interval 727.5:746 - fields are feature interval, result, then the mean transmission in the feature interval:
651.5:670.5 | -0.01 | 2.76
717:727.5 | 0.04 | 2.7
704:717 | 0.04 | 2.69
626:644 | 0.00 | 2.72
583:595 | 0.19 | 2.26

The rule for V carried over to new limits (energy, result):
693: 2.325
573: 2.535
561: 2.803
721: 2.763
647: 2.693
